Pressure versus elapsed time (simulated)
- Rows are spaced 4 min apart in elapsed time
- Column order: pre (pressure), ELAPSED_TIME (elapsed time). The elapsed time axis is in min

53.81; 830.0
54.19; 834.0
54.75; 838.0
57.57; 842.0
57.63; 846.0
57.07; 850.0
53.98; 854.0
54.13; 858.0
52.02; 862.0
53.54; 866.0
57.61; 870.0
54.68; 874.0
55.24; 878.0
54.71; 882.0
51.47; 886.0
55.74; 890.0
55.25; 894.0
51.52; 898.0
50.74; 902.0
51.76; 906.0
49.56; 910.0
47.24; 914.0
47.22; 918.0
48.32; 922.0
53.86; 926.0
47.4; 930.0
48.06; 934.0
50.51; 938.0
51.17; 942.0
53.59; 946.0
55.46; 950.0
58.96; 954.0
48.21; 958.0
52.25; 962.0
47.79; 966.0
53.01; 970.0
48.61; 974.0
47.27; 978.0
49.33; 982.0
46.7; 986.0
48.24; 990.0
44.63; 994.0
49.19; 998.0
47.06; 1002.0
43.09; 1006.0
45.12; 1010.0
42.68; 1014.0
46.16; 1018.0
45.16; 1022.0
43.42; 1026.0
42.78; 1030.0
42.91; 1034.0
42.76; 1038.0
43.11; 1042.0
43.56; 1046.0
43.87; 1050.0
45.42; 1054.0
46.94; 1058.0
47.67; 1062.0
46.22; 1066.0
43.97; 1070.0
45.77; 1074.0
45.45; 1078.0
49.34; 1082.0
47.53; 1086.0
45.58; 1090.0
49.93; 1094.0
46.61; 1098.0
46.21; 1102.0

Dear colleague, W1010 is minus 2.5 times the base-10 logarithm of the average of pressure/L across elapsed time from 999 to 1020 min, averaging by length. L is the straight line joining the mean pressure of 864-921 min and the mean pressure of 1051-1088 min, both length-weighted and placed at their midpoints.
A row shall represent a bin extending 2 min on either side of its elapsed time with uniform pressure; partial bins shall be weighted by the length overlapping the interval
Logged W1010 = 0.08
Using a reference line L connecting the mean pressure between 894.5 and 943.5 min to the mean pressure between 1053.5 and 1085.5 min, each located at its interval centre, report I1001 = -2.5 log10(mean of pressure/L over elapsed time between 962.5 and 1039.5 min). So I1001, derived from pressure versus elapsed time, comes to 0.04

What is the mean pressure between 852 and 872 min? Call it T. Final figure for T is 54.3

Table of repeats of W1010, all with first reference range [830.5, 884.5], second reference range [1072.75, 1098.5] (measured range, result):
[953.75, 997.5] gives 0.04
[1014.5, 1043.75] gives 0.13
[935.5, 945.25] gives 0.02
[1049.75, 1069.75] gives 0.05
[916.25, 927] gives 0.07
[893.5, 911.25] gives 0.04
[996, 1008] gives 0.08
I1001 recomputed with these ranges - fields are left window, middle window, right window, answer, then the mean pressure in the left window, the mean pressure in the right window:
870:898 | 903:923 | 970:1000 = 0.080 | 54.5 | 48.1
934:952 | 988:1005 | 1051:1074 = 0.053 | 52.2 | 45.9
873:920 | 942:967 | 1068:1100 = -0.050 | 52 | 46.8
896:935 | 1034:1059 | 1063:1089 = 0.070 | 49.6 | 46.4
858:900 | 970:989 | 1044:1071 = 0.016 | 54.2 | 45.4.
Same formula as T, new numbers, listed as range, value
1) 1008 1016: 43.9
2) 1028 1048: 43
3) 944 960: 54.1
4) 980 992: 48.1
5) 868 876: 56.1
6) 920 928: 51.1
